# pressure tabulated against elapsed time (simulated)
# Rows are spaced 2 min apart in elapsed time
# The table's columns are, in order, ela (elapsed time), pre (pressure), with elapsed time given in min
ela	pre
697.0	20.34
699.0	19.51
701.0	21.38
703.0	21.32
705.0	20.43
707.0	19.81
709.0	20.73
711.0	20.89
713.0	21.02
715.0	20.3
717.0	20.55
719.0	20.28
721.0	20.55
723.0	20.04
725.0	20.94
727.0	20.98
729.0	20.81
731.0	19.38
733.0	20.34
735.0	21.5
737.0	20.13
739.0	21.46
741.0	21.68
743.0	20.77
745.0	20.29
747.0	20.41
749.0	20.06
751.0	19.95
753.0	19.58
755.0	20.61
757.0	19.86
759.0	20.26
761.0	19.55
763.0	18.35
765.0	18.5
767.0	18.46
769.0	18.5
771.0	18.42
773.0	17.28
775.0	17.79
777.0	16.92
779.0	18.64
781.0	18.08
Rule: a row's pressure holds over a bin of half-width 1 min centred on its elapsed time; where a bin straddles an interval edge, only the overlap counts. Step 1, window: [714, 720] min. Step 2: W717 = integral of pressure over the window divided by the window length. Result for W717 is 20.4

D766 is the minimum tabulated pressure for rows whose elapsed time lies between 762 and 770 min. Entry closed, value 18.35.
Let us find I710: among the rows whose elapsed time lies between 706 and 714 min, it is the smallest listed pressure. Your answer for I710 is 19.81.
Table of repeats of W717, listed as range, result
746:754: 20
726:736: 20.6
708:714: 20.9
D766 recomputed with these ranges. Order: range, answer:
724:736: 19.38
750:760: 19.58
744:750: 20.06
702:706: 20.43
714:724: 20.04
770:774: 17.28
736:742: 20.13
